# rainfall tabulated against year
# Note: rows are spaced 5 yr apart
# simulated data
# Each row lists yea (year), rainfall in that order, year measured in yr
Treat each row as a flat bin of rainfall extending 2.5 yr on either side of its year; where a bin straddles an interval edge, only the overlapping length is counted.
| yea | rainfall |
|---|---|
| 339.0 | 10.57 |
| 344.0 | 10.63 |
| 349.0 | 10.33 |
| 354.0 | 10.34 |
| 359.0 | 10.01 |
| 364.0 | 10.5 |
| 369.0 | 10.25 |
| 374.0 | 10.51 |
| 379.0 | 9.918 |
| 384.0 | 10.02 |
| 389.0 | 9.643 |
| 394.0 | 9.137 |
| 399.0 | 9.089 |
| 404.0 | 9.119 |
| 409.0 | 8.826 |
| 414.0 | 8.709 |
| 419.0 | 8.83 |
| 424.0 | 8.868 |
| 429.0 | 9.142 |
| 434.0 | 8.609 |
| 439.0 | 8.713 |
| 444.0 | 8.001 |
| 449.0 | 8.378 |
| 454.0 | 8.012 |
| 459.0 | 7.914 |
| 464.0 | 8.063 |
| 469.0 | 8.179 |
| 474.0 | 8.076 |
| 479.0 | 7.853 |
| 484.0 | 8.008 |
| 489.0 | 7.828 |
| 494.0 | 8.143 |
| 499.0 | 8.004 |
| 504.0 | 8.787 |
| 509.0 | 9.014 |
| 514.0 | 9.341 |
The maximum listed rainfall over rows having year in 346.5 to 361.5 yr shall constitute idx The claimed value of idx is 10.34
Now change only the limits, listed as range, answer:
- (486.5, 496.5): 8.143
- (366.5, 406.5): 10.51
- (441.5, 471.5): 8.378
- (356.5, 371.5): 10.5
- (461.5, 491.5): 8.179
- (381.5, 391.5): 10.02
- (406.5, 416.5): 8.826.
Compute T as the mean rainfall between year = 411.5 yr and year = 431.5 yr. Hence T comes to 8.89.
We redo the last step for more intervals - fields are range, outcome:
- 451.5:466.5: 8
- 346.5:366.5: 10.3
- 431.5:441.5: 8.66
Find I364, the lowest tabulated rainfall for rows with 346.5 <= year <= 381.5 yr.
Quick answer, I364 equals 9.918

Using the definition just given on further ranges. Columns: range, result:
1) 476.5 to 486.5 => 7.853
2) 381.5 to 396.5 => 9.137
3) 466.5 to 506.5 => 7.828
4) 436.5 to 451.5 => 8.001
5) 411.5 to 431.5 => 8.709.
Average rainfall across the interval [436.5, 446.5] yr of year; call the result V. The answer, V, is 8.36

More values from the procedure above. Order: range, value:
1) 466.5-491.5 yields 7.99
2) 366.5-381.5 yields 10.2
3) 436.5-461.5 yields 8.2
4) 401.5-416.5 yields 8.88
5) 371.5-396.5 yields 9.85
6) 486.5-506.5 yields 8.19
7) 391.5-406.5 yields 9.12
